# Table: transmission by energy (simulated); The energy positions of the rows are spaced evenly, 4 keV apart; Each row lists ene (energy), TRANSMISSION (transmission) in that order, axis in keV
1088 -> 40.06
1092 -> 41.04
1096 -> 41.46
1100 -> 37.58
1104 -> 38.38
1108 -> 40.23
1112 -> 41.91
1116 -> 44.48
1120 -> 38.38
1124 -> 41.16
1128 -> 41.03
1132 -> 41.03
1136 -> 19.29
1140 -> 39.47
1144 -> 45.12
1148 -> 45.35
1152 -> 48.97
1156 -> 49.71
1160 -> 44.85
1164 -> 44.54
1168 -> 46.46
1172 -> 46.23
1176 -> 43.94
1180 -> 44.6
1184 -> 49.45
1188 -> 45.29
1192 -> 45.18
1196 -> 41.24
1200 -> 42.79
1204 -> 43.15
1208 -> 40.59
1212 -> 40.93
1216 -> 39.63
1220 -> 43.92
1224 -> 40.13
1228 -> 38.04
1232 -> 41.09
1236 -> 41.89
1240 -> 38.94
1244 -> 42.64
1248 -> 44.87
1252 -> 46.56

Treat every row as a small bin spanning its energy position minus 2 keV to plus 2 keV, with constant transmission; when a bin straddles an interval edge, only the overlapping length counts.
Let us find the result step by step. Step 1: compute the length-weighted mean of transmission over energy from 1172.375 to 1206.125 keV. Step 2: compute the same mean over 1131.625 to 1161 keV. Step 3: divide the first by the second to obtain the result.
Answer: 1.1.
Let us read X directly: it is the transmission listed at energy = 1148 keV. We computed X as 45.35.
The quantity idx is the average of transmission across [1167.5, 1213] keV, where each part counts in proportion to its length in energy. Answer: 44.1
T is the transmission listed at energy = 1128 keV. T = 41.03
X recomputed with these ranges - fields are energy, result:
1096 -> 41.46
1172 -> 46.23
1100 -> 37.58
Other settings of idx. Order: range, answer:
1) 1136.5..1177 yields 44.5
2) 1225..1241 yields 40.1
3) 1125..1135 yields 38.9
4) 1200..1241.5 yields 40.9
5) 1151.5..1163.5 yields 47.3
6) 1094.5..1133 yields 40.5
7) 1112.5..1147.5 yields 39.2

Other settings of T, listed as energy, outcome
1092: 41.04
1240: 38.94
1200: 42.79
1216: 39.63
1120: 38.38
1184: 49.45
